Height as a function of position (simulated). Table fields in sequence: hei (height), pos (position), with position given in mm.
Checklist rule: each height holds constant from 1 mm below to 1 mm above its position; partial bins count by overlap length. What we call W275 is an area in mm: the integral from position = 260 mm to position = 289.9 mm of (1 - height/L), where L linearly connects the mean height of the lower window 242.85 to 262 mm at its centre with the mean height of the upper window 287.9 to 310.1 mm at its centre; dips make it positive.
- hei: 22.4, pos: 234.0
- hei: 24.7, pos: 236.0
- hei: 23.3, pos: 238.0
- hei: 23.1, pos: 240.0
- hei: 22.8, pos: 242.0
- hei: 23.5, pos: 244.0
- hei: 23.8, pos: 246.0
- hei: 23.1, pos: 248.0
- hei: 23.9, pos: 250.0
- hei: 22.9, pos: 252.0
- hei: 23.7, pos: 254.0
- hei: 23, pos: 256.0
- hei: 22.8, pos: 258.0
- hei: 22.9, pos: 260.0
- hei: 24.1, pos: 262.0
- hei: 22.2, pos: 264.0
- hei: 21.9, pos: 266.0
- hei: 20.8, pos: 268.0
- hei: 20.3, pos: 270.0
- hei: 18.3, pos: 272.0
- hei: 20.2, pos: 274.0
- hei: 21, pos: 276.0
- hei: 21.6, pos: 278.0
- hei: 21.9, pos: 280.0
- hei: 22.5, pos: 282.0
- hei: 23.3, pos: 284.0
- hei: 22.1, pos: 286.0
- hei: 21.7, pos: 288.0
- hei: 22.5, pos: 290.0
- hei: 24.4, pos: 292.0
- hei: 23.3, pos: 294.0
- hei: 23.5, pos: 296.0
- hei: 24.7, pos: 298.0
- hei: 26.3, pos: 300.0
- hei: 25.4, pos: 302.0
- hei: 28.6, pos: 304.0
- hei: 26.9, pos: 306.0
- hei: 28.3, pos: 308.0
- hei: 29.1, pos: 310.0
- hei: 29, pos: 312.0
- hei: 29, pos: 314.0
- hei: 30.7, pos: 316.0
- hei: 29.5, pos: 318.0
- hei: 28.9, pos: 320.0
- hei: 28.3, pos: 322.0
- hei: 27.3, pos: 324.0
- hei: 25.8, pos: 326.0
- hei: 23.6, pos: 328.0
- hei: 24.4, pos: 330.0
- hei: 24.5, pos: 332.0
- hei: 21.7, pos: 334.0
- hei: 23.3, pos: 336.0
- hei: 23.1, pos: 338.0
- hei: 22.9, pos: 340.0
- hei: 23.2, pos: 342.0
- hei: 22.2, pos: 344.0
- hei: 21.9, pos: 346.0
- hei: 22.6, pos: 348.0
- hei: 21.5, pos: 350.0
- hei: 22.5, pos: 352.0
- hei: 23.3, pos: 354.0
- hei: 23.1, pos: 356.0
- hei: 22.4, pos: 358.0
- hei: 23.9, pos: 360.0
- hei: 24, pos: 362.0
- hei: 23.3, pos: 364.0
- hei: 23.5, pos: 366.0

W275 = 3.3 mm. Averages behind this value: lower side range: 23.3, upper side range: 25.4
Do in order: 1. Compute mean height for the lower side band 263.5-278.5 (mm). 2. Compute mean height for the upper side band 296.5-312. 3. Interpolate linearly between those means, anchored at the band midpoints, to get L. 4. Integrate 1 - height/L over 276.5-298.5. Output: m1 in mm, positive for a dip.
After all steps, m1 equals 1.0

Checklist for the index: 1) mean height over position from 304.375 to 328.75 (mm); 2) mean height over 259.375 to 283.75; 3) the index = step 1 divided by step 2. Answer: 1.3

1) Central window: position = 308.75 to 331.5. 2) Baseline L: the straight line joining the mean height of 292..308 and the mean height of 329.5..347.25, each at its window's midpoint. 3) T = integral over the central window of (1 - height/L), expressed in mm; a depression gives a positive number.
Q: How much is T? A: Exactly -3.2 mm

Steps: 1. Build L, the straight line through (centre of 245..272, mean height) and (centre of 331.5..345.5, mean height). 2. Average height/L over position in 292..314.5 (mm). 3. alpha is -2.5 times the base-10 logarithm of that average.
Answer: -0.17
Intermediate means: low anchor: 22.6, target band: 26.6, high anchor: 22.9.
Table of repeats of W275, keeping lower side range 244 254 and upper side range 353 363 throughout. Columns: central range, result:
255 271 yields 0.8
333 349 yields 0.5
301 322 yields -4.6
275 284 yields 0.6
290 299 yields -0.2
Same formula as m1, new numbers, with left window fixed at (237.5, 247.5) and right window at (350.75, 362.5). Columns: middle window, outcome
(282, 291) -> 0.3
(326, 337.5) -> -0.3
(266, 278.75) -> 1.5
